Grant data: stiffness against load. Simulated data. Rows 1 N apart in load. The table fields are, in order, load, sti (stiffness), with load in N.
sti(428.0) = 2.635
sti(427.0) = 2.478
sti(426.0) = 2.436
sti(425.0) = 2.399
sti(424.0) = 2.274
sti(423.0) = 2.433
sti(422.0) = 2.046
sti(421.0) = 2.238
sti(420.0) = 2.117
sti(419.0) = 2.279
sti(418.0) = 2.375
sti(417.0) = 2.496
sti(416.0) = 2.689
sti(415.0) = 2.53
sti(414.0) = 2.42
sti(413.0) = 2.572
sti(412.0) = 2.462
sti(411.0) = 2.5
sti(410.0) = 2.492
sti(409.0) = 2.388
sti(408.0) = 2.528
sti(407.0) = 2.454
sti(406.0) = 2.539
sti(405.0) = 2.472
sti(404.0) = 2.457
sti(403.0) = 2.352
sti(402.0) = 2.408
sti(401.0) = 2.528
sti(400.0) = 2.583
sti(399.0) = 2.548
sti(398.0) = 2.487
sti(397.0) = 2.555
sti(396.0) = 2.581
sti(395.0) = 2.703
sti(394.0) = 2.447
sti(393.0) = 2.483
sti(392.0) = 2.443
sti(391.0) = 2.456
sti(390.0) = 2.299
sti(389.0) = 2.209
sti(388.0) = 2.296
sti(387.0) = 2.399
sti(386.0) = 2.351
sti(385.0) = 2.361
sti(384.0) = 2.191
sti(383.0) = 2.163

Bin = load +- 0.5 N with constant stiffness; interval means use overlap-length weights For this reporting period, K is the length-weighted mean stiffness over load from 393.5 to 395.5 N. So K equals 2.58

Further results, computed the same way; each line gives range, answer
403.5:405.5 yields 2.46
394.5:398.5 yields 2.58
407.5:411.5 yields 2.48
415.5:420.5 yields 2.39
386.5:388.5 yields 2.35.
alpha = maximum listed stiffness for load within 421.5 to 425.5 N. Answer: 2.433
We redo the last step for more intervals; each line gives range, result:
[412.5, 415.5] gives 2.572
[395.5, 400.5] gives 2.583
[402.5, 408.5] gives 2.539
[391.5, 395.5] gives 2.703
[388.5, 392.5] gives 2.456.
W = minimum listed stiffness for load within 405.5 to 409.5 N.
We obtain 2.388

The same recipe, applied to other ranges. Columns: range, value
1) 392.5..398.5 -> 2.447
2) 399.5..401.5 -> 2.528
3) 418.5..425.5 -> 2.046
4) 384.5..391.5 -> 2.209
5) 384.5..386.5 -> 2.351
